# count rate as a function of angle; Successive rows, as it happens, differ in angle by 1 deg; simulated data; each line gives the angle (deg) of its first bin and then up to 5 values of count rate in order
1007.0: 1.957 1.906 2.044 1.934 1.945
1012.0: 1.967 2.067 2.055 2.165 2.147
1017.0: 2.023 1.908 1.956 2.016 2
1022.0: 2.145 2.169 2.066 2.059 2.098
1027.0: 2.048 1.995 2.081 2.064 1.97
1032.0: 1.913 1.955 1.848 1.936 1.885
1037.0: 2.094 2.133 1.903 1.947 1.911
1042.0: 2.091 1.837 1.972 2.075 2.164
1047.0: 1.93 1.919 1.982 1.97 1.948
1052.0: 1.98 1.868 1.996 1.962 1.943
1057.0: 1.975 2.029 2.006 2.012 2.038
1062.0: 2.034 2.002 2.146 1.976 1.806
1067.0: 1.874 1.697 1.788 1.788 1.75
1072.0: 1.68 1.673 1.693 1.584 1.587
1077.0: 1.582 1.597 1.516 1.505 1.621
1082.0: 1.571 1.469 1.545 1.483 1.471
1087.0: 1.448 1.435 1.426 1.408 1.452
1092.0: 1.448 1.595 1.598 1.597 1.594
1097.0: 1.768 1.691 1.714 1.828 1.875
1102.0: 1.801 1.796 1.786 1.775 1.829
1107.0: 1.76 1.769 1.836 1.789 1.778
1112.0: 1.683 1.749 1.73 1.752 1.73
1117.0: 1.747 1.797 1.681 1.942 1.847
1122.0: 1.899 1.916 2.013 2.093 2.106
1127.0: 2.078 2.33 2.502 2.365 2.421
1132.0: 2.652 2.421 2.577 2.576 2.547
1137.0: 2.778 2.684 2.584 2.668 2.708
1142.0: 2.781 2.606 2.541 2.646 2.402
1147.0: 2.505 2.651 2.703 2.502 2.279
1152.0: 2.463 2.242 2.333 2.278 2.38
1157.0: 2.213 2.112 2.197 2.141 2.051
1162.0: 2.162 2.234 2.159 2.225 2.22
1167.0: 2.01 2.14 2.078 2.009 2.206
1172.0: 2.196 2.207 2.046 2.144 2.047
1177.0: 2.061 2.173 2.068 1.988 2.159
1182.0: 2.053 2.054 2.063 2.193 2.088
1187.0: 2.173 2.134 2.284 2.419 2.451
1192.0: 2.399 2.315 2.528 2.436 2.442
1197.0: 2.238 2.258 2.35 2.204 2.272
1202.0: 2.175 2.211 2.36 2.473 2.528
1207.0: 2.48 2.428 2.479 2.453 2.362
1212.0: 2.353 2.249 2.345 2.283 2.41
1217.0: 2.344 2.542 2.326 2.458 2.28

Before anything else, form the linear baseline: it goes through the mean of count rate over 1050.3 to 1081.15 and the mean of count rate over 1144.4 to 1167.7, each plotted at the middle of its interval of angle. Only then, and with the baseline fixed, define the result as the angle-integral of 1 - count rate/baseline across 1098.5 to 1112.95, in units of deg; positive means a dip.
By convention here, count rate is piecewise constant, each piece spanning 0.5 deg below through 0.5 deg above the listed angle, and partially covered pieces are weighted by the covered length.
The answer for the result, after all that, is 1.8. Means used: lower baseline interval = 1.83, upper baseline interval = 2.31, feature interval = 1.79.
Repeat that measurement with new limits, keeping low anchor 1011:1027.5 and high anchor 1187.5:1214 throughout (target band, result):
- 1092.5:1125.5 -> 6.3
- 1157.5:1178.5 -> 1.5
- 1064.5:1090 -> 6.3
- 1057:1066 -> 0.5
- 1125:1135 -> -0.6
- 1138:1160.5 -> -1.9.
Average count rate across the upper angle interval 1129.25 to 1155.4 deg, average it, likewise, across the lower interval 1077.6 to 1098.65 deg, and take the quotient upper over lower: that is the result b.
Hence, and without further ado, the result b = 1.65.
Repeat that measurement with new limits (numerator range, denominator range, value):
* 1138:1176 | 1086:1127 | 1.34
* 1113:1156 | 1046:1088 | 1.29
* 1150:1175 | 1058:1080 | 1.22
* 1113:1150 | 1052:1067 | 1.16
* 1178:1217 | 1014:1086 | 1.21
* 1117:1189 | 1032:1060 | 1.14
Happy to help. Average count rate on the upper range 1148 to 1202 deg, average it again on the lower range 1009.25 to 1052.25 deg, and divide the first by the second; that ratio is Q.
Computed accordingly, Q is 1.11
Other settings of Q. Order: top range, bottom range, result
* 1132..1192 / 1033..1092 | 1.28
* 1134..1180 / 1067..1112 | 1.41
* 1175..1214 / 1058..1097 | 1.36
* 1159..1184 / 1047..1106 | 1.21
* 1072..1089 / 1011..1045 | 0.77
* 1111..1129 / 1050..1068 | 0.97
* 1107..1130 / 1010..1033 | 0.94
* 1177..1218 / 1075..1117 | 1.39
